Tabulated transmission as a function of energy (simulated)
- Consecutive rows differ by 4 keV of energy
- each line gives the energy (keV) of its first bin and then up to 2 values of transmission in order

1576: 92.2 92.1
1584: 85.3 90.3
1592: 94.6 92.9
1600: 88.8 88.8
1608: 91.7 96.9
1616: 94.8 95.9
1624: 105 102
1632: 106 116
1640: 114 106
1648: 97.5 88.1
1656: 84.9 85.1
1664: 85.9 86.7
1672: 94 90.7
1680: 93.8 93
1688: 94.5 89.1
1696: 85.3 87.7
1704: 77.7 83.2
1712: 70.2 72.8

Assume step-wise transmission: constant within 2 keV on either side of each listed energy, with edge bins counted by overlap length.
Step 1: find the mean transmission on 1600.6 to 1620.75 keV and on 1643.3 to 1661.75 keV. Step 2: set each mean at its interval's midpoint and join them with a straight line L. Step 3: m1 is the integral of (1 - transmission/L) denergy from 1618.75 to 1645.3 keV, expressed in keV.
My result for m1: -4.2 keV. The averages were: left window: 93.1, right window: 91.5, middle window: 107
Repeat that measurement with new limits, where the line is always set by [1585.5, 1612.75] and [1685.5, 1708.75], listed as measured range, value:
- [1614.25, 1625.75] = -1.01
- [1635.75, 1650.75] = -2.87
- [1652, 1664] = 0.40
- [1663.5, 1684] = -0.71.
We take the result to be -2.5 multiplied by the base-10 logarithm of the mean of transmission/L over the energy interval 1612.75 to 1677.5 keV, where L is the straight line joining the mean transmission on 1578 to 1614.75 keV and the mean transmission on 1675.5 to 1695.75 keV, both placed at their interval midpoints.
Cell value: -0.064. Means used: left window 91.3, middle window 97.1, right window 91.7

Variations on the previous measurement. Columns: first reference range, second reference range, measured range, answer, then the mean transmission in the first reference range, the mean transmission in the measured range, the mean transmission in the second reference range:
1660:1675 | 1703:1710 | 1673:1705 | -0.06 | 88.5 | 89.5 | 80.8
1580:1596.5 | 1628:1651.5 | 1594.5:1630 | 0.03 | 90.7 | 95.2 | 106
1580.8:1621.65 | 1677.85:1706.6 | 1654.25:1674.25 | 0.03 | 92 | 87.4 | 88.6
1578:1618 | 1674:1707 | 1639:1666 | -0.04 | 91.6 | 93.8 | 88.8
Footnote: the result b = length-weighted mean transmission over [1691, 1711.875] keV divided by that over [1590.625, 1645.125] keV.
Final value 0.84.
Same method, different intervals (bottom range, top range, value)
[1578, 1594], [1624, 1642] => 1.20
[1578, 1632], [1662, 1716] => 0.92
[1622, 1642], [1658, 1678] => 0.81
